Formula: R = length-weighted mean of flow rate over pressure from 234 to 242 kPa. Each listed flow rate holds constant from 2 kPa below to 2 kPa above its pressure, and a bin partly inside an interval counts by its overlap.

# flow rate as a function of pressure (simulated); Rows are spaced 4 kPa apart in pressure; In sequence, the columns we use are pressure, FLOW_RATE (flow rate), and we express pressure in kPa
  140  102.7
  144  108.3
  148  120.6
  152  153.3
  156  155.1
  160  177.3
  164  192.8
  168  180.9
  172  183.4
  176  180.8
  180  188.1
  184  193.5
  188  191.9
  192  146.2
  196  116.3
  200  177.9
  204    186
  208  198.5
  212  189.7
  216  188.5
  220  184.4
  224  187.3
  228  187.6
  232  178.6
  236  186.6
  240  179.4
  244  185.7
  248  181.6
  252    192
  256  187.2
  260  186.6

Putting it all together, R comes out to 183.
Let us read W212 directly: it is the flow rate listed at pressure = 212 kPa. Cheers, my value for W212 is 189.7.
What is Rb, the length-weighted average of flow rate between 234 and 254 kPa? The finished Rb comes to 185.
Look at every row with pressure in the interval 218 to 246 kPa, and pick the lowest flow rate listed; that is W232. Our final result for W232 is 178.6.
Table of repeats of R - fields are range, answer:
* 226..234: 183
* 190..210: 165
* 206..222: 190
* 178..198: 167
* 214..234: 185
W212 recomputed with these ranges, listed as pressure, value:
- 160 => 177.3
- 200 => 177.9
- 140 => 102.7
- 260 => 186.6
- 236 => 186.6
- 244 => 185.7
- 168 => 180.9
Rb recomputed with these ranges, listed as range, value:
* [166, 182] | 183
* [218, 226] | 186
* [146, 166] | 160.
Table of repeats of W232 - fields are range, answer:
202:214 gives 186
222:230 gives 187.3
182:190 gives 191.9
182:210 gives 116.3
